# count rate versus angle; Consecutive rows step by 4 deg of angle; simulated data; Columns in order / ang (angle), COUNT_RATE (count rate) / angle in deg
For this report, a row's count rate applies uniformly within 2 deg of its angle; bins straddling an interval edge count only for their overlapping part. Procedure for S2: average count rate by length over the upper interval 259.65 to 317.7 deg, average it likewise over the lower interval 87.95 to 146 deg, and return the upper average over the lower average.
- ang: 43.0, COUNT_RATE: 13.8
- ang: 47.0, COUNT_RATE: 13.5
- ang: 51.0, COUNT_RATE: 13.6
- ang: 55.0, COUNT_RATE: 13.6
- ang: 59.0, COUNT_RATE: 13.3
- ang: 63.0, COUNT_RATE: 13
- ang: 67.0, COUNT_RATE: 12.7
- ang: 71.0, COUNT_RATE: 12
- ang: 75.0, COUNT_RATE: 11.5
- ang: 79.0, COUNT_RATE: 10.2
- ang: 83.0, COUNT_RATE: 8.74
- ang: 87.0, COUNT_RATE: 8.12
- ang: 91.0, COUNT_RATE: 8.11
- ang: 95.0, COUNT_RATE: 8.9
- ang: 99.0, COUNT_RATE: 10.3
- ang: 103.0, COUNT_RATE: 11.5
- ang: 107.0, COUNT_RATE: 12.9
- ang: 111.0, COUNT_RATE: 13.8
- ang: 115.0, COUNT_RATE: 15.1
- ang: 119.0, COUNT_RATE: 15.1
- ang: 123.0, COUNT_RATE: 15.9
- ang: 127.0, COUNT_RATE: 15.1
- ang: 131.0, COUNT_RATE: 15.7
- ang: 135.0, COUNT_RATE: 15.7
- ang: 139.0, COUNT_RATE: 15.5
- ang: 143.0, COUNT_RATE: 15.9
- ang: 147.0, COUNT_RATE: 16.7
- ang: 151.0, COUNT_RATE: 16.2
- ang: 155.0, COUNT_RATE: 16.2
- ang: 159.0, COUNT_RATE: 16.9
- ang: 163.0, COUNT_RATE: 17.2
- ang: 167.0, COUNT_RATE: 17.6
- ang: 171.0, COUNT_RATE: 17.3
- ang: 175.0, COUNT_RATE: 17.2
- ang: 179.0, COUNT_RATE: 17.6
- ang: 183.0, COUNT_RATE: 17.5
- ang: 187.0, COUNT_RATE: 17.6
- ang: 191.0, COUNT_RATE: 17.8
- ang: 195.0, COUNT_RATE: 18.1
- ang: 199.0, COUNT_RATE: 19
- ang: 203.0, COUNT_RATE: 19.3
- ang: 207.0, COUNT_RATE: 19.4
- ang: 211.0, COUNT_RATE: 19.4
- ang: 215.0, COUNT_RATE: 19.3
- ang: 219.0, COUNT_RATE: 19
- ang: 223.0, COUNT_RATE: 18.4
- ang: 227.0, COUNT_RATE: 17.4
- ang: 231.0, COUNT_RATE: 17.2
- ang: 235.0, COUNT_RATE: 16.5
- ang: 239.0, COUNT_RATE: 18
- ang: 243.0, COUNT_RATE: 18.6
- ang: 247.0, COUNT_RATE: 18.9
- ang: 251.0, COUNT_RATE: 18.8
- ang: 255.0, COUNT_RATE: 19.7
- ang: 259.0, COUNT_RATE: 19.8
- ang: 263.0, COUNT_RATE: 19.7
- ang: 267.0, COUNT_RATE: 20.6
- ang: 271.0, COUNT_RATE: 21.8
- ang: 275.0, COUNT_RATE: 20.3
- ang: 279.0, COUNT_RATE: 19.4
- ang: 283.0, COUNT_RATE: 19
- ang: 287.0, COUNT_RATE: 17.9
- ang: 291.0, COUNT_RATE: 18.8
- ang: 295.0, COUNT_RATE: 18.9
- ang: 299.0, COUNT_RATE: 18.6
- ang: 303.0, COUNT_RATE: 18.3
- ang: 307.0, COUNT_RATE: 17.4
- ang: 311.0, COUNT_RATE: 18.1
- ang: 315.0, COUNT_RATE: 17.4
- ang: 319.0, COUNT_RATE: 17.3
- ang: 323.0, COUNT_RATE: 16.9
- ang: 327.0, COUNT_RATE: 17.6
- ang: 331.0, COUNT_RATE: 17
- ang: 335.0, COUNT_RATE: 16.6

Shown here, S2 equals 1.4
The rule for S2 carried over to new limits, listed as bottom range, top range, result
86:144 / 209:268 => 1.42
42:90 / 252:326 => 1.59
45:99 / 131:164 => 1.44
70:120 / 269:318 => 1.68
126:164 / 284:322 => 1.12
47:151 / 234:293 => 1.48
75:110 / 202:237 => 1.83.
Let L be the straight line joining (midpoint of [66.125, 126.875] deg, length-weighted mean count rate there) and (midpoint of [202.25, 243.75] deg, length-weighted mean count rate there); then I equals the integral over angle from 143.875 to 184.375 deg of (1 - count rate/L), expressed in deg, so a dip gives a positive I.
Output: -4.6 deg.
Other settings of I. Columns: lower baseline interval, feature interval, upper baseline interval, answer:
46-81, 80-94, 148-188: 5.2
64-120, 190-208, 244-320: -3.5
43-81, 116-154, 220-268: -1.8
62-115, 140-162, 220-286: -3.6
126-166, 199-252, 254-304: -1.1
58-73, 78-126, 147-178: 9.2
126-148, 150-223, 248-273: -2.0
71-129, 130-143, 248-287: -2.0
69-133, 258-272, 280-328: -2.9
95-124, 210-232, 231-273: -0.8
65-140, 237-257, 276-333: -2.8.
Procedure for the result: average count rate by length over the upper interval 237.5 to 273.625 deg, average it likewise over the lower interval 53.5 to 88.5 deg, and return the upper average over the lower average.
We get 1.7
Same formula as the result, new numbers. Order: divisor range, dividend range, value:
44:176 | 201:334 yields 1.35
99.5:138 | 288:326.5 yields 1.25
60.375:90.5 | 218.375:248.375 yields 1.66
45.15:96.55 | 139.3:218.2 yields 1.56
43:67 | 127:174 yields 1.23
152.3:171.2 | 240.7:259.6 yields 1.12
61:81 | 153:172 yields 1.43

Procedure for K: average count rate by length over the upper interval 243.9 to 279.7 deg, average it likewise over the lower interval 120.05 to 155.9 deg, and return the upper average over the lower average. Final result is 1.3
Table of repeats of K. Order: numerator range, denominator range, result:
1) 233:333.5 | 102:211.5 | 1.12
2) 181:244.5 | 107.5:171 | 1.15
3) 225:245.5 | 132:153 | 1.10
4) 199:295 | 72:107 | 1.92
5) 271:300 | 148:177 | 1.13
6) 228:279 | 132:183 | 1.15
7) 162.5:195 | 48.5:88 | 1.49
